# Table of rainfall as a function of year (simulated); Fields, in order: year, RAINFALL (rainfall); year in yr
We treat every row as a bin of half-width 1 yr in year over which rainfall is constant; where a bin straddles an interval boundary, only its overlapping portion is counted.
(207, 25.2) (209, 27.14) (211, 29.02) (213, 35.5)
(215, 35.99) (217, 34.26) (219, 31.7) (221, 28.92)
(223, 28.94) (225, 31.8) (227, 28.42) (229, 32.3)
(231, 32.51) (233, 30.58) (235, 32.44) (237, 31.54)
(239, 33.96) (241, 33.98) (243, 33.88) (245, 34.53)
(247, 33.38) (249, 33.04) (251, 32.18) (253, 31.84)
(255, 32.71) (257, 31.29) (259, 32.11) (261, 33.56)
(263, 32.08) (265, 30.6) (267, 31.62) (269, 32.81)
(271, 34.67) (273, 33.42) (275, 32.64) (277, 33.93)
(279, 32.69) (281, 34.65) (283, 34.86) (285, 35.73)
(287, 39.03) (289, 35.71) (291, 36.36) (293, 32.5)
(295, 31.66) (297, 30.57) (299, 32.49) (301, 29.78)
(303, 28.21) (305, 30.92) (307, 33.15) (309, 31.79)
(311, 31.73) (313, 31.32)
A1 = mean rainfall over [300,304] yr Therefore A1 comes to 29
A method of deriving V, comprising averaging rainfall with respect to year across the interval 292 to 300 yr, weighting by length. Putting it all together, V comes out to 31.8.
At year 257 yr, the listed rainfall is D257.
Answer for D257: 31.29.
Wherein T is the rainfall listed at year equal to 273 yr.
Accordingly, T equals 33.42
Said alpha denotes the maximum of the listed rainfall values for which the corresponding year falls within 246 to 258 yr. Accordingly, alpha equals 33.38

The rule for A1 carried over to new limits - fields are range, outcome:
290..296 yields 33.5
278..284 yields 34.1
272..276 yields 33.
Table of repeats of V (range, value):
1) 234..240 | 32.6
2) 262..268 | 31.4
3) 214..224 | 32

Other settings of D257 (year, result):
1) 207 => 25.2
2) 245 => 34.53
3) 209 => 27.14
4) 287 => 39.03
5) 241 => 33.98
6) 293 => 32.5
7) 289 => 35.71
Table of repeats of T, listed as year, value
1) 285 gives 35.73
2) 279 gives 32.69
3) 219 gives 31.7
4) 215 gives 35.99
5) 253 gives 31.84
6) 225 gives 31.8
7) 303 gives 28.21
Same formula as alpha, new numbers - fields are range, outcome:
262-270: 32.81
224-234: 32.51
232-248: 34.53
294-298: 31.66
